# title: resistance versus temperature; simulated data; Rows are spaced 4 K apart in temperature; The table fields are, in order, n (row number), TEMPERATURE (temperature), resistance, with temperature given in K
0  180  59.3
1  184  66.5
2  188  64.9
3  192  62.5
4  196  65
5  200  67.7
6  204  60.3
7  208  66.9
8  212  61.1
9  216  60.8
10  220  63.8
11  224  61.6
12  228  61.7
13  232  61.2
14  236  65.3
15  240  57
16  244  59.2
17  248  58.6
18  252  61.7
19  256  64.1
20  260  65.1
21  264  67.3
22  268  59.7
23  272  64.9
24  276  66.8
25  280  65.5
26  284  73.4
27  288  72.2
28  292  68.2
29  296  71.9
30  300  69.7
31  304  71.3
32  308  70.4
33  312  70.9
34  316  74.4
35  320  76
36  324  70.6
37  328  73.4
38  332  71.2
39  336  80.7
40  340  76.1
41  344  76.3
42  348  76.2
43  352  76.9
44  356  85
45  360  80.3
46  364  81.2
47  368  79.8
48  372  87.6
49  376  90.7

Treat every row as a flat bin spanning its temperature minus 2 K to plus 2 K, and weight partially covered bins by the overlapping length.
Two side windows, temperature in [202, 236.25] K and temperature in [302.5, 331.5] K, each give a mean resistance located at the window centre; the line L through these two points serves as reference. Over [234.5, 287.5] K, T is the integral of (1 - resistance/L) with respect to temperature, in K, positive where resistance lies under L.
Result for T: 2.2 K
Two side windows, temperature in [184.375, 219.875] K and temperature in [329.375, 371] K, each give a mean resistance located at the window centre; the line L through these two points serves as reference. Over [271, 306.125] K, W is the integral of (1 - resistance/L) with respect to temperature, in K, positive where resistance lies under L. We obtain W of 1.4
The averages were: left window 63.8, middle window 69.5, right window 78.5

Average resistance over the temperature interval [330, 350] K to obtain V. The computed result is 76.1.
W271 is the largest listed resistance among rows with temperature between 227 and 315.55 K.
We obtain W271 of 73.4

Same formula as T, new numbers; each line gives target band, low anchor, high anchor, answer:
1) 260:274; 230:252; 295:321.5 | 0.15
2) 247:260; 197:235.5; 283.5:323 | 0.87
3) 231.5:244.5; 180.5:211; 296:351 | 1.29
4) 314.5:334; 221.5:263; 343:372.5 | 0.45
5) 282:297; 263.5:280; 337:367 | -0.81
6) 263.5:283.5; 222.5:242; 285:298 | 0.81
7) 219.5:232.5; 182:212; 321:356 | 0.95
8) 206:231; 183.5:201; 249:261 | 0.65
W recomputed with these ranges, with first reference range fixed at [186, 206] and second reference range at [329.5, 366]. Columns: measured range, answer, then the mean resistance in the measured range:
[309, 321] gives 0.29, 73.3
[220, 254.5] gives 3.49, 61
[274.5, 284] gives 0.55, 67.6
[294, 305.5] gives 0.43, 71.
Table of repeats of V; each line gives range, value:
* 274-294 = 69.2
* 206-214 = 64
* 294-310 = 70.8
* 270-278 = 65.8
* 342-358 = 78.6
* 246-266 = 63.4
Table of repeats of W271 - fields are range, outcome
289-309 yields 71.9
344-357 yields 85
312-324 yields 76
